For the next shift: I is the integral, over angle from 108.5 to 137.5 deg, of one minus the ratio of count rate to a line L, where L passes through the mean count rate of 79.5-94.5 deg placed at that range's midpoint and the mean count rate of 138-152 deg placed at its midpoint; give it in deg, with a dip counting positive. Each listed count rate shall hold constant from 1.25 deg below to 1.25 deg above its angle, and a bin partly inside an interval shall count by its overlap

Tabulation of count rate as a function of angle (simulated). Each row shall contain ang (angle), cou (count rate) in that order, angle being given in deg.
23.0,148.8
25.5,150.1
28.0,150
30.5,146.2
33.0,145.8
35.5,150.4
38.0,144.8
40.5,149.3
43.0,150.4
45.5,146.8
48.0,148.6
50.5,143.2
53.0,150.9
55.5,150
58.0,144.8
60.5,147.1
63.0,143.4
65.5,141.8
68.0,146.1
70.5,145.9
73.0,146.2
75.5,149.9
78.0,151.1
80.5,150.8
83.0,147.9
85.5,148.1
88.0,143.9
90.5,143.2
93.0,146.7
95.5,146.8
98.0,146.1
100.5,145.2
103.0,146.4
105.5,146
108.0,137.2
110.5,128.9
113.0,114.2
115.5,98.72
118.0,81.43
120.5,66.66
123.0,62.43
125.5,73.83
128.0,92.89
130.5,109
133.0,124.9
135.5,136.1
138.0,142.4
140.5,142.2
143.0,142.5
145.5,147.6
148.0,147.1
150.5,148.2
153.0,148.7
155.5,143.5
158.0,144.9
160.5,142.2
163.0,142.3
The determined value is 8.89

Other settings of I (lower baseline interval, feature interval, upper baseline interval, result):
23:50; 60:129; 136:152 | 7.8 deg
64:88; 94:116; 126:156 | 0.9 deg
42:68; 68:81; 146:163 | -0.2 deg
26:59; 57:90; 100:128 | -4.2 deg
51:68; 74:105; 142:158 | -0.2 deg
